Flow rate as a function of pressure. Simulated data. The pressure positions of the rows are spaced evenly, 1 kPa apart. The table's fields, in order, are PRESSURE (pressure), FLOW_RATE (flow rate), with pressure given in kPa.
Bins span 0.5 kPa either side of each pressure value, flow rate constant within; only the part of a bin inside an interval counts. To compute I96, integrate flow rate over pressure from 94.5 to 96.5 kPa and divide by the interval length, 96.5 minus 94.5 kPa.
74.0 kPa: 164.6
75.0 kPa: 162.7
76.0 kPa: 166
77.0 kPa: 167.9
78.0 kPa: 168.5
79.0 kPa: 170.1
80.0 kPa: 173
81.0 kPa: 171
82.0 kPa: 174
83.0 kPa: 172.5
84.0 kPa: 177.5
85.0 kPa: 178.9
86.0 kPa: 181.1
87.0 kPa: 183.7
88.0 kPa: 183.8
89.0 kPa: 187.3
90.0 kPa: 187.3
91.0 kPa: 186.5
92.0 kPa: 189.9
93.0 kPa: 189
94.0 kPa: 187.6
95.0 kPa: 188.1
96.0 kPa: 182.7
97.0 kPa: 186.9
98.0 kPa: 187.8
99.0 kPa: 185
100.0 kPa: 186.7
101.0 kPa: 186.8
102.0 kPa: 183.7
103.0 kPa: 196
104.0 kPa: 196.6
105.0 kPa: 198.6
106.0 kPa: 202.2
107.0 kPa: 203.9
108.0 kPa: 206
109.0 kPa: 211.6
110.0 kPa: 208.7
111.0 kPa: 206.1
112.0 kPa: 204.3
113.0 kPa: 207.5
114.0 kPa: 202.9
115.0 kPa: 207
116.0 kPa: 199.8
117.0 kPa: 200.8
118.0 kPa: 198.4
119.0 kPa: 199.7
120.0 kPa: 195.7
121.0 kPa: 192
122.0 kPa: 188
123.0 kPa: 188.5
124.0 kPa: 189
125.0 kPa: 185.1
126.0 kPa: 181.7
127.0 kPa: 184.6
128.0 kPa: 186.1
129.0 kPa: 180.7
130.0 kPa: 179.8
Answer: 185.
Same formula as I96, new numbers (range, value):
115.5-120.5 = 199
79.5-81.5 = 172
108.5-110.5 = 210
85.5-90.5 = 185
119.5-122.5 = 192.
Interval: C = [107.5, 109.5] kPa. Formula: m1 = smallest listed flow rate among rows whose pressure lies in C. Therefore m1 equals 206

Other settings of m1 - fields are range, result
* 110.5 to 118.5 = 198.4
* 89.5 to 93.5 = 186.5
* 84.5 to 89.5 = 178.9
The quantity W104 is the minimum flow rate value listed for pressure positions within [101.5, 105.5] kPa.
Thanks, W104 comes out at 183.7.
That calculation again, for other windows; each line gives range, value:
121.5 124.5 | 188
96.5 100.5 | 185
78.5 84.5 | 170.1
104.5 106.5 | 198.6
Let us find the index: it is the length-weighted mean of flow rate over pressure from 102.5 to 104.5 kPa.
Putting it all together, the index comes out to 196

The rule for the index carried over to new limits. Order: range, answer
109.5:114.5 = 206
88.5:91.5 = 187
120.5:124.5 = 189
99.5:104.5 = 190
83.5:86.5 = 179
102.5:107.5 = 199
